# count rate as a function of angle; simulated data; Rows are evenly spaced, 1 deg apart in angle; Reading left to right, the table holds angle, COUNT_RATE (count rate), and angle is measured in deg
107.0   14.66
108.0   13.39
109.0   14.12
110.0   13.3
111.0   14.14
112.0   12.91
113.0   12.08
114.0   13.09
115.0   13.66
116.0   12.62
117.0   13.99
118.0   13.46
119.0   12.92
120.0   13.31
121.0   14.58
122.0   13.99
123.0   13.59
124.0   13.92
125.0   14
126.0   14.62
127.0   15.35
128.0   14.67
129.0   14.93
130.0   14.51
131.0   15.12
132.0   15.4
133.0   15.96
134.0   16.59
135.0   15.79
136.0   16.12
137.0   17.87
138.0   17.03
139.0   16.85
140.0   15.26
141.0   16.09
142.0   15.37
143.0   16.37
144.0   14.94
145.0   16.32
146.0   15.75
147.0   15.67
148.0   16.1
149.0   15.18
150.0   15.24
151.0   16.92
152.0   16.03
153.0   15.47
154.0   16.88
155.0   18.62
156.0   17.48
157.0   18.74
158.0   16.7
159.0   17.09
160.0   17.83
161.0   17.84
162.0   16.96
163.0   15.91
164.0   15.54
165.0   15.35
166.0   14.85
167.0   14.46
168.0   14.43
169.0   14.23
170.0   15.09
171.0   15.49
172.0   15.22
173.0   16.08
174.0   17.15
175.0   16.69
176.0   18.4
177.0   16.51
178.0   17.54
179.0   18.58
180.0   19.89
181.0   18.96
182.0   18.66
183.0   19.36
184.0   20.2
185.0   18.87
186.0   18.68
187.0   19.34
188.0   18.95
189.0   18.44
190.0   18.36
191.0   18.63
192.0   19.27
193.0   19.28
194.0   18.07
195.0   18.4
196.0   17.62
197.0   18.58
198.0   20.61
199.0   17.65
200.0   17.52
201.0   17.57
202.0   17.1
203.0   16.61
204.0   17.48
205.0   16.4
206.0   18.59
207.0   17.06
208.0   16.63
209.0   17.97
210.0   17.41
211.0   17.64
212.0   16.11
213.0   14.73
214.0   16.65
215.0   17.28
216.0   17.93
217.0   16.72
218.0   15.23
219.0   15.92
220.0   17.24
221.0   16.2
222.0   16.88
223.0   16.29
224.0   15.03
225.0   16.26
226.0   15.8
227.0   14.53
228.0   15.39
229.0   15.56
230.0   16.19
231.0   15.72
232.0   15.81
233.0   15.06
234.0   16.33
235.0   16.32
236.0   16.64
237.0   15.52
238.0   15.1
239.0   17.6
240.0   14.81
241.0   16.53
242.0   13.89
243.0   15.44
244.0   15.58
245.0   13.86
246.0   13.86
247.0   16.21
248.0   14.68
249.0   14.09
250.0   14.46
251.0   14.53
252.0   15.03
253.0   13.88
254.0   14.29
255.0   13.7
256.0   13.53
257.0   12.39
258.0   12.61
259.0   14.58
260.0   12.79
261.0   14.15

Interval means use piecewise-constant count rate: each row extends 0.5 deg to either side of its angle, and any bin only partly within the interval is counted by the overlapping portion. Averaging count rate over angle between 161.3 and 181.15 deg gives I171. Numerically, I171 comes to 16.3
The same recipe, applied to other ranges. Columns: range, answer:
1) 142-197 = 17.1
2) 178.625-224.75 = 17.7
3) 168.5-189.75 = 17.7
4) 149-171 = 16.2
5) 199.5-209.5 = 17.3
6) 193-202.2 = 18.2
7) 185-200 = 18.7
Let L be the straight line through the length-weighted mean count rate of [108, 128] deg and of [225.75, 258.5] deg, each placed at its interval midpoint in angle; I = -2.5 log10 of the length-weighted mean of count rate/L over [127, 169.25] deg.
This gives -0.149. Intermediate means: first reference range 13.7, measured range 16.1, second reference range 15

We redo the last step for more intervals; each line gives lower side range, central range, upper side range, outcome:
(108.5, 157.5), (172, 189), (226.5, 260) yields -0.21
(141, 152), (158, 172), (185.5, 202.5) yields 0.07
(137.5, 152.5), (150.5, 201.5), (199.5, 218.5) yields -0.07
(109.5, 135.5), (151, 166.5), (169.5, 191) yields -0.02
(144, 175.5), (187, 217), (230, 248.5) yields -0.13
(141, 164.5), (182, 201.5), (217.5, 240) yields -0.16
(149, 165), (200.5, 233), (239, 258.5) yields -0.08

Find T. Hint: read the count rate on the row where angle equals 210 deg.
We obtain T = 17.41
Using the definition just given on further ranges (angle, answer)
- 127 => 15.35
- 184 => 20.2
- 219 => 15.92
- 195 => 18.4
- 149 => 15.18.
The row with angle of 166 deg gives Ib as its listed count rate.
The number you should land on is 14.85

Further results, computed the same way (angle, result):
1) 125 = 14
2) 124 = 13.92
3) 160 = 17.83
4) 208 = 16.63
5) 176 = 18.4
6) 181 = 18.96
